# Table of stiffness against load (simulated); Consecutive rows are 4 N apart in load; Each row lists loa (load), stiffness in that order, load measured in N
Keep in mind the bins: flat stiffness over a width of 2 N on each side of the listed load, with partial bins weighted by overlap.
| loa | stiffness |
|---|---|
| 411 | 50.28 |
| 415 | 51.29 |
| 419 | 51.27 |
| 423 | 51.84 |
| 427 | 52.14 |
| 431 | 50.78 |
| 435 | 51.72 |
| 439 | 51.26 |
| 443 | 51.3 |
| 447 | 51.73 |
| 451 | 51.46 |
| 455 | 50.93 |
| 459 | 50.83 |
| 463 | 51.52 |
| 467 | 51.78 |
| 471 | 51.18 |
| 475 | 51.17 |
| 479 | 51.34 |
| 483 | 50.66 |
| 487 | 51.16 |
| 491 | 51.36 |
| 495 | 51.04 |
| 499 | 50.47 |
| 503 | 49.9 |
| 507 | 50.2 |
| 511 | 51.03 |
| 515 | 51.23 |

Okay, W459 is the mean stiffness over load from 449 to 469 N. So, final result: 51.3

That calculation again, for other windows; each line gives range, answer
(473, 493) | 51.1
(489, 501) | 51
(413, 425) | 51.5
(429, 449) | 51.4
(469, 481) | 51.2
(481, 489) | 50.9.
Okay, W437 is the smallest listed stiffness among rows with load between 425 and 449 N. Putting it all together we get 50.78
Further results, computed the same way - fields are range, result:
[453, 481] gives 50.83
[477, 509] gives 49.9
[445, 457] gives 50.93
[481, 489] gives 50.66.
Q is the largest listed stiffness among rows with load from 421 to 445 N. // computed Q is 52.14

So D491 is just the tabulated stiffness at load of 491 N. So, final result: 51.36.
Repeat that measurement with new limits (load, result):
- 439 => 51.26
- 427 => 52.14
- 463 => 51.52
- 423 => 51.84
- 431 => 50.78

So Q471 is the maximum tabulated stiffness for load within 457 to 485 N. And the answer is 51.78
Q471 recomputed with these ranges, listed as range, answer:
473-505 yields 51.36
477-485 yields 51.34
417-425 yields 51.84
